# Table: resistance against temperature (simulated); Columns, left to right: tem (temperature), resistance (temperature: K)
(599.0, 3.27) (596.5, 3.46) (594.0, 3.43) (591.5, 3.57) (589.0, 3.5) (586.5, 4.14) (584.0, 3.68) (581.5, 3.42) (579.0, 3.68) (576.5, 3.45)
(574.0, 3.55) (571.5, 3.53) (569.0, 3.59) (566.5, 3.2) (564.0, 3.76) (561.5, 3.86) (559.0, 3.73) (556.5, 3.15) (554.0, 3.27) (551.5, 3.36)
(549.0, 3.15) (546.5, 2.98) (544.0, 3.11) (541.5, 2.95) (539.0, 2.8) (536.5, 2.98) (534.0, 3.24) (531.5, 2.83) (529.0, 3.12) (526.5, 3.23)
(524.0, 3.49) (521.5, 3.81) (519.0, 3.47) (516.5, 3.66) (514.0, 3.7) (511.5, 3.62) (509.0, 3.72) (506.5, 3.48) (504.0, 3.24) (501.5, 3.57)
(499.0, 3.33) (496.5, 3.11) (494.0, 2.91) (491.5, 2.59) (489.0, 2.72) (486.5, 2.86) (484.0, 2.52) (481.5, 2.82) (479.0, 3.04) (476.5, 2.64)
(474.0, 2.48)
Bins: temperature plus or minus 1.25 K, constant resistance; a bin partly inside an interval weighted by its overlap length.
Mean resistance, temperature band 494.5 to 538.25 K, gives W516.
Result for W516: 3.37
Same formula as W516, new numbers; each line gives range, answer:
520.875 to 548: 3.12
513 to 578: 3.34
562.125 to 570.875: 3.54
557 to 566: 3.68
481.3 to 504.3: 2.96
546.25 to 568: 3.41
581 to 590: 3.71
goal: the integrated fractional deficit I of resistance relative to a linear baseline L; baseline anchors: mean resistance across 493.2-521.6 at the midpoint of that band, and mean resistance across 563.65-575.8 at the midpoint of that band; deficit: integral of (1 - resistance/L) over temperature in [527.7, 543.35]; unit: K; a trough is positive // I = 2.20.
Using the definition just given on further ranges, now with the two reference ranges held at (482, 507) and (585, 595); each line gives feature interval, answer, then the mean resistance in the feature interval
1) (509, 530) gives -2.3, 3.53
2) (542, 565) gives 0.4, 3.36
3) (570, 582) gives 0.1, 3.53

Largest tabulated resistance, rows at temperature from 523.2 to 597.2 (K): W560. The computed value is 4.14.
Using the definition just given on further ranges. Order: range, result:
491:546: 3.81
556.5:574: 3.86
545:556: 3.36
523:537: 3.49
